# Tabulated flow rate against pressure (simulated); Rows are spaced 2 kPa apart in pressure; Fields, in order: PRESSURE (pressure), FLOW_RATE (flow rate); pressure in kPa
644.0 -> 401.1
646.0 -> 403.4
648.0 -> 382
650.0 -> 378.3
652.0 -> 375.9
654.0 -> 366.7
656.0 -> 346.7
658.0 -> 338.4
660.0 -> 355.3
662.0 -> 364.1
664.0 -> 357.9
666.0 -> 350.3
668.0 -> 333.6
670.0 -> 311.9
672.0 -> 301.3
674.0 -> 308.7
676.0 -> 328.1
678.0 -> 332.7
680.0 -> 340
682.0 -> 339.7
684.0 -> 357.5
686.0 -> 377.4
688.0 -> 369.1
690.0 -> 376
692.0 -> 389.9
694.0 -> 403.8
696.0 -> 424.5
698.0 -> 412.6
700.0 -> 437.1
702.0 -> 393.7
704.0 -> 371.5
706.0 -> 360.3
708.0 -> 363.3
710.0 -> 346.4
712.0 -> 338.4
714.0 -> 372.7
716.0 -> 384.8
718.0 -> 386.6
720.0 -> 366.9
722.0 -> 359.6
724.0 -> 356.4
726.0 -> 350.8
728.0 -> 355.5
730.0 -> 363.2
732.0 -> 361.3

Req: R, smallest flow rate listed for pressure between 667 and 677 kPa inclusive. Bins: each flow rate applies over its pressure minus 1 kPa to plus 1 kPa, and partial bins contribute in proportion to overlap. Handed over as 301.3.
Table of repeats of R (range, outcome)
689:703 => 376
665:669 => 333.6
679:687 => 339.7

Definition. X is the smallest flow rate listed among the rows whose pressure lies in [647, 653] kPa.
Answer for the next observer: 375.9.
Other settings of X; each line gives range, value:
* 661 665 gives 357.9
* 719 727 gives 350.8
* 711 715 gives 338.4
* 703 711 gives 346.4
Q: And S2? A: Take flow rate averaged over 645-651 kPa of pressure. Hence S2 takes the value 388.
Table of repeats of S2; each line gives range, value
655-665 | 352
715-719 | 386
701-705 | 383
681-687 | 358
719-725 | 361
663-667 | 354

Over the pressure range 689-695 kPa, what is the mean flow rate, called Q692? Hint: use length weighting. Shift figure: 390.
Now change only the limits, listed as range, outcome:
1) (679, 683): 340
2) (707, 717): 361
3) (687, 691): 373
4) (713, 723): 374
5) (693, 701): 420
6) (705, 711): 357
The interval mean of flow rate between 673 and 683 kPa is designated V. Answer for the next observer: 330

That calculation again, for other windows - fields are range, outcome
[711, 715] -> 356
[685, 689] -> 373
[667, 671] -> 323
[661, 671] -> 344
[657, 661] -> 347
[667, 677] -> 317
